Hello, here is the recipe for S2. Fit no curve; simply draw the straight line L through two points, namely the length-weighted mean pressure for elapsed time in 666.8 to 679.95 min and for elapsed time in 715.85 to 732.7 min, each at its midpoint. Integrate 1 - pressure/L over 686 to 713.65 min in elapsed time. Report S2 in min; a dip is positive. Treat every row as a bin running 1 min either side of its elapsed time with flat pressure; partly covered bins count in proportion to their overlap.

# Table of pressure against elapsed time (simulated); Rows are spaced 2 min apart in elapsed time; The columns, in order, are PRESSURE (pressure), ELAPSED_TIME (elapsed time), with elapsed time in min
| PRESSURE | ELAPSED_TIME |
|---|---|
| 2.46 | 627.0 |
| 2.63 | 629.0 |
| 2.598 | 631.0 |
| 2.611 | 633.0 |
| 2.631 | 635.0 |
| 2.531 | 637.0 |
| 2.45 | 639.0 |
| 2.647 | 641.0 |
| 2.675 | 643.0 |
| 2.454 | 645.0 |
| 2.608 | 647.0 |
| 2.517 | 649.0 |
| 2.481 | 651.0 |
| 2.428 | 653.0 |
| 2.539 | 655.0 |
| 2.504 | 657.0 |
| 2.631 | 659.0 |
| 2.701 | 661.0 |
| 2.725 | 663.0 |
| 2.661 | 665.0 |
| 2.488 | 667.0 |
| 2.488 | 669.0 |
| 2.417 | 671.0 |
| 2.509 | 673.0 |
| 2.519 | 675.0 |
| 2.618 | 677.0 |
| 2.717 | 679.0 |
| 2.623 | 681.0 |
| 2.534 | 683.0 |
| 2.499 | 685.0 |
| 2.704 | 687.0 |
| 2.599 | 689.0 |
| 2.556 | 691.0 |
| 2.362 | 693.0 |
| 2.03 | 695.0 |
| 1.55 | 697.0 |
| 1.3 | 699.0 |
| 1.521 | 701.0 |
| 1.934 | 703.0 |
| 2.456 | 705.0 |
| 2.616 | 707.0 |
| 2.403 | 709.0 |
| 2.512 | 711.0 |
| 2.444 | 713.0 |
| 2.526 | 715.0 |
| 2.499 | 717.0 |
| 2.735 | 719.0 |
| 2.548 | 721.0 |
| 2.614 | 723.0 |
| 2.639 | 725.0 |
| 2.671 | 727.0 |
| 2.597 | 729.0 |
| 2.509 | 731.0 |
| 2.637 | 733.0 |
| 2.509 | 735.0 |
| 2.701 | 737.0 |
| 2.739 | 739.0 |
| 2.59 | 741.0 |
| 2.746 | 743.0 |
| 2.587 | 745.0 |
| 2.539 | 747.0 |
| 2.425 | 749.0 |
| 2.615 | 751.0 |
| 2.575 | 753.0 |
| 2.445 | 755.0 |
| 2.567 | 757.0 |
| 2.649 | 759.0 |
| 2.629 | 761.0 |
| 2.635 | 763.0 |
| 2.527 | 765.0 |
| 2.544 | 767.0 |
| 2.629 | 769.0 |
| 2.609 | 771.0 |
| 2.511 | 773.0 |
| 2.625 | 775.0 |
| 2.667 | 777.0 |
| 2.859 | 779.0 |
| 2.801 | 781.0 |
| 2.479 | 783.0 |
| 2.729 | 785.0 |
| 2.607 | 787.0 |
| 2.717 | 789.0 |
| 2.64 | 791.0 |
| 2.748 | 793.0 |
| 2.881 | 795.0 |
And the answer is 3.9 min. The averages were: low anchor 2.54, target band 2.21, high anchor 2.6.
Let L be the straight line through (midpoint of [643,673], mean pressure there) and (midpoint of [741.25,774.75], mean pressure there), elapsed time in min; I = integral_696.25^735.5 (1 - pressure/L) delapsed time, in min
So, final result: 3.1 min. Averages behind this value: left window 2.55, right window 2.58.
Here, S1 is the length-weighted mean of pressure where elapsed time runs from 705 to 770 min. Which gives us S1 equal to 2.58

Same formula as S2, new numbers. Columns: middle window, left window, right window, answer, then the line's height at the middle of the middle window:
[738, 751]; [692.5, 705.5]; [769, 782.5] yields -1.5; 2.33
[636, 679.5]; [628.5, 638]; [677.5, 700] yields -1.5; 2.48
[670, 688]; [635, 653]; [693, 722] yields -1.6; 2.37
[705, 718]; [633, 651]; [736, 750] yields 0.5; 2.6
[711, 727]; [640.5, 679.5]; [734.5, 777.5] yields 0.0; 2.58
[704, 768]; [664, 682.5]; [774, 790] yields 1.4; 2.63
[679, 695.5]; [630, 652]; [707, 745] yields 0.4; 2.58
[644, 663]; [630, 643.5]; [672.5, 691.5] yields 0.3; 2.59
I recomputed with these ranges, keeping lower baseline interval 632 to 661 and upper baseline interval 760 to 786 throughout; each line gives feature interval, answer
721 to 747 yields -0.1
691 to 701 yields 2.8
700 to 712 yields 1.6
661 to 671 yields -0.1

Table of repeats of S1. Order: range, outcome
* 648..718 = 2.42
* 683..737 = 2.39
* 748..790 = 2.61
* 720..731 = 2.6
